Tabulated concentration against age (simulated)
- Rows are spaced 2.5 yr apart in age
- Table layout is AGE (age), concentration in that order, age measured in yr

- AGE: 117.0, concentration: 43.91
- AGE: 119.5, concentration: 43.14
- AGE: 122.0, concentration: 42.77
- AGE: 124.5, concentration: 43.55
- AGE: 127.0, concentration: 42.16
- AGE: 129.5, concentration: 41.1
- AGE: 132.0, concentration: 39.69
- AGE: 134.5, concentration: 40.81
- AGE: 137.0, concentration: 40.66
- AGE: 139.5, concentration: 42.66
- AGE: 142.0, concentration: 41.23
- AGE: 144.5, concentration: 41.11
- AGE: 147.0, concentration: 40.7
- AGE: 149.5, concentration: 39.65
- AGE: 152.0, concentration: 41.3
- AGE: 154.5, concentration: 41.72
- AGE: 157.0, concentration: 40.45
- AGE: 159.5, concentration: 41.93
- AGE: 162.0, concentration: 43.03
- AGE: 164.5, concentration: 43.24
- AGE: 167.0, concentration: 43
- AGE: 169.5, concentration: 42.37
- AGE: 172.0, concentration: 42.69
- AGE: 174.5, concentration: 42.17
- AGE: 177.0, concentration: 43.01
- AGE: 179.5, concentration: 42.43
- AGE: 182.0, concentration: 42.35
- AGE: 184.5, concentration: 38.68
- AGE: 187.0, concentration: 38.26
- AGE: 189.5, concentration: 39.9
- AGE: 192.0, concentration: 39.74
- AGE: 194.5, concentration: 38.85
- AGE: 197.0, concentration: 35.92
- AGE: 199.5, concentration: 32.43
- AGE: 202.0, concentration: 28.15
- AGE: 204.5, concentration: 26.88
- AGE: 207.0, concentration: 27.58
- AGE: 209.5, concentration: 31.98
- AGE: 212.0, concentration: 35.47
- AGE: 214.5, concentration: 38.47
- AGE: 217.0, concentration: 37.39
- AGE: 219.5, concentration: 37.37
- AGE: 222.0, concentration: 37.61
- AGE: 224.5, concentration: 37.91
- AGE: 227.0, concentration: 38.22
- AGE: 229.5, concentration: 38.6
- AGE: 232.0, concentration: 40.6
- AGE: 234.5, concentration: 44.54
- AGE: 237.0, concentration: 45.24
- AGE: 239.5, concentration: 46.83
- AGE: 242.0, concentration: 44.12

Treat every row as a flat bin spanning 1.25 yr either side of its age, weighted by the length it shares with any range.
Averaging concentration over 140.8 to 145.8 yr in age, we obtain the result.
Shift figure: 41.2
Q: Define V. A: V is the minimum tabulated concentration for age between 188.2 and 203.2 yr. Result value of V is 28.15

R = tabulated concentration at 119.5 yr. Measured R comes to 43.14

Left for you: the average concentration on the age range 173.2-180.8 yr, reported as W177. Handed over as 42.5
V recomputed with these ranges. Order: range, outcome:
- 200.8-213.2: 26.88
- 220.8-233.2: 37.61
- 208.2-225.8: 31.98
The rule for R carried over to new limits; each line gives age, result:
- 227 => 38.22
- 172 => 42.69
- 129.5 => 41.1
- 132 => 39.69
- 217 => 37.39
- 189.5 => 39.9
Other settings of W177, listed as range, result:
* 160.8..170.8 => 42.9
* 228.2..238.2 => 42.2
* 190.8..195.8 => 39.3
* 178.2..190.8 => 40.3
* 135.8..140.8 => 41.7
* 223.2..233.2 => 38.8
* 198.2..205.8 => 29.2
